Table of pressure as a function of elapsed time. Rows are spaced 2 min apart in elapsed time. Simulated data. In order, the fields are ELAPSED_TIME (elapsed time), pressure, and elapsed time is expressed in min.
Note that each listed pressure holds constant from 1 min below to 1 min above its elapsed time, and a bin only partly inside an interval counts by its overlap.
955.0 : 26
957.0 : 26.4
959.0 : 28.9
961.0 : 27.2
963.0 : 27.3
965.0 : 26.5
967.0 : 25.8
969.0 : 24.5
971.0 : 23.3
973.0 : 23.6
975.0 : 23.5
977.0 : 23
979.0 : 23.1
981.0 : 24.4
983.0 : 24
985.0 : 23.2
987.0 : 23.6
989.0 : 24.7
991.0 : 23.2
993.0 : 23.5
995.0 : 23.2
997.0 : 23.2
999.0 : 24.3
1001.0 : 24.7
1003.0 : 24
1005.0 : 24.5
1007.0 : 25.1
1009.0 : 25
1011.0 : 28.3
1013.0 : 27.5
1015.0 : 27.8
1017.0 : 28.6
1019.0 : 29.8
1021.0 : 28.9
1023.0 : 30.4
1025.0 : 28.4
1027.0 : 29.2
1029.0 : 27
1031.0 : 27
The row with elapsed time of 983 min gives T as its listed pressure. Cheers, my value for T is 24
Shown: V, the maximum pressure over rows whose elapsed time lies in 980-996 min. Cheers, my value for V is 24.7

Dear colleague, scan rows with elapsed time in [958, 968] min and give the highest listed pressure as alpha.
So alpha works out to 28.9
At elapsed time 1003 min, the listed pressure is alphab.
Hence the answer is 24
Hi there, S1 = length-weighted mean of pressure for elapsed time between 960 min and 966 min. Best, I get 27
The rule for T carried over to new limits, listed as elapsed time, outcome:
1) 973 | 23.6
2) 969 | 24.5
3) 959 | 28.9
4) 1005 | 24.5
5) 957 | 26.4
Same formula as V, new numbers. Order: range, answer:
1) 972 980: 23.6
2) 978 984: 24.4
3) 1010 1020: 29.8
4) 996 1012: 28.3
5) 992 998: 23.5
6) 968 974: 24.5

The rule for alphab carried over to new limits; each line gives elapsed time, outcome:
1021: 28.9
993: 23.5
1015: 27.8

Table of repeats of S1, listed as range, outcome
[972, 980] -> 23.3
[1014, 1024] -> 29.1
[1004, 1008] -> 24.8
